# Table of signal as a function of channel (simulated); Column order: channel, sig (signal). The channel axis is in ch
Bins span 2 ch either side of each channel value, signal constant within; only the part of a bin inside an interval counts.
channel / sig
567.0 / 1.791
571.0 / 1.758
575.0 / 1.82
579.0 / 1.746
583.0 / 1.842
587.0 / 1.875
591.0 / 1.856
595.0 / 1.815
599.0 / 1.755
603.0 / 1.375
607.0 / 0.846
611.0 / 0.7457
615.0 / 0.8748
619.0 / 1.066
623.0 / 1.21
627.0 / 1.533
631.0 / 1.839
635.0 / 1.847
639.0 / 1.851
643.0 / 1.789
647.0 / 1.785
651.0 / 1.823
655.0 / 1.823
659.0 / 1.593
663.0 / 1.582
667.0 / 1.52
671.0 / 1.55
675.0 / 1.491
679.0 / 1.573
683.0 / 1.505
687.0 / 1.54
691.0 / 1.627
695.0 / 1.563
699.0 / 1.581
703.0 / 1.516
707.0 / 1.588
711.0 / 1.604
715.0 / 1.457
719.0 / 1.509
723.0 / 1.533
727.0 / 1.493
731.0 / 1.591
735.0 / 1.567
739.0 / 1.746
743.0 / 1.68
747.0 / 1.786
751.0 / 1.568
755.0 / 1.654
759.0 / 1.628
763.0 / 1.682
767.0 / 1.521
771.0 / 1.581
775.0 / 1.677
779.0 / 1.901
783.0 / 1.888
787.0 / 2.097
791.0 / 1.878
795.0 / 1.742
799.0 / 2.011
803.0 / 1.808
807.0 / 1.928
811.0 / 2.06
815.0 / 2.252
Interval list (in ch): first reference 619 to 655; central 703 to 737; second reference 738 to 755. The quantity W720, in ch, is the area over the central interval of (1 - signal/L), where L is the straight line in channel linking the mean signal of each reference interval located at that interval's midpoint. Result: 2.9 ch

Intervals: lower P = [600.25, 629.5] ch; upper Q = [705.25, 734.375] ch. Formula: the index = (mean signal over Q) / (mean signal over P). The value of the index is 1.4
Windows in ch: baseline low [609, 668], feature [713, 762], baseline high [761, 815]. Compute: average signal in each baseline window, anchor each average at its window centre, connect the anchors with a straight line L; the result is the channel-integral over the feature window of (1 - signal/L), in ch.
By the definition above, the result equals 3.8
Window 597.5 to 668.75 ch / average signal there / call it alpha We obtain 1.49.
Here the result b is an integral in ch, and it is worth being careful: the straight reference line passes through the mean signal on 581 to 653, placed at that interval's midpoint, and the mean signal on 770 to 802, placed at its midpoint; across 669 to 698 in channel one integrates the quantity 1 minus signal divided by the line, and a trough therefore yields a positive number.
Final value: 2.0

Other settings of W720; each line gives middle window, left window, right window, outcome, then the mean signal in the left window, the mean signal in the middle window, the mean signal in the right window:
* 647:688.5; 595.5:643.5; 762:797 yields -2.8 ch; 1.4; 1.61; 1.78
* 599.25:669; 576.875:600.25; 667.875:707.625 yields 8.3 ch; 1.82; 1.48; 1.55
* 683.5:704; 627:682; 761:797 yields 1.8 ch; 1.69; 1.56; 1.77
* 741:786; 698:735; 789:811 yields 1.1 ch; 1.54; 1.7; 1.89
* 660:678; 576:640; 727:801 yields 0.6 ch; 1.5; 1.54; 1.73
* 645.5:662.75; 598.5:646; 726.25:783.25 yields -3.3 ch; 1.39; 1.74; 1.66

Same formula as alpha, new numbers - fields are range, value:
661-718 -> 1.55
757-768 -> 1.62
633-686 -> 1.67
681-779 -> 1.6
